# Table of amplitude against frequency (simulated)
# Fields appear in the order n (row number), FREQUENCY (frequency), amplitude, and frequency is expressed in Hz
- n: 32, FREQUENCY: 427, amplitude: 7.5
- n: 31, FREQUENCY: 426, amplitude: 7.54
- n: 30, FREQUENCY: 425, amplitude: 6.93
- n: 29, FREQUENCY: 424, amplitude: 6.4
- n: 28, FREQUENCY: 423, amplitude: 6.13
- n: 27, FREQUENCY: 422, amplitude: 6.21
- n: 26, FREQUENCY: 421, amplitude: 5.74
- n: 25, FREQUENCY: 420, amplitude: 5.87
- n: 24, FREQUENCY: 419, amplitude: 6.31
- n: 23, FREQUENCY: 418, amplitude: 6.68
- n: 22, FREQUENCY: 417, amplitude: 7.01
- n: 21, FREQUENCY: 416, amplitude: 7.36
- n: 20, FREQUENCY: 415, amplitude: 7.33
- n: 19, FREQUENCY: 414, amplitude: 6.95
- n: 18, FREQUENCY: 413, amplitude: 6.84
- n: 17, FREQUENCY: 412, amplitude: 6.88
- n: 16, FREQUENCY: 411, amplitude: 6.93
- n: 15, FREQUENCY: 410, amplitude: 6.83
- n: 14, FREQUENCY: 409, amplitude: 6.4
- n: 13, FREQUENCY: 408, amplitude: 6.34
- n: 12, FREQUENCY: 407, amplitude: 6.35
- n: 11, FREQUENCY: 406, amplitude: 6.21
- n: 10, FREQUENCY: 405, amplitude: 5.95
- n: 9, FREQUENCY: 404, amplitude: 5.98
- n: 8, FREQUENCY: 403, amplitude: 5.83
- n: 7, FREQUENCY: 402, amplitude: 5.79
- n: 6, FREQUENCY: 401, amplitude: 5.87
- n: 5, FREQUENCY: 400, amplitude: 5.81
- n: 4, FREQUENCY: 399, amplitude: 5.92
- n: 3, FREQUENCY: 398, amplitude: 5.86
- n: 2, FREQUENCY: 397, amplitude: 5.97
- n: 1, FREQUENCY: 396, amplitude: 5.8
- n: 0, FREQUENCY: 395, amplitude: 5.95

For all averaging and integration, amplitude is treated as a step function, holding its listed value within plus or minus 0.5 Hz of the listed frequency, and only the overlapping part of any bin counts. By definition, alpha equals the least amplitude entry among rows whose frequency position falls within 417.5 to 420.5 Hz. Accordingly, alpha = 5.87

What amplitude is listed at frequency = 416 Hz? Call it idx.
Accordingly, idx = 7.36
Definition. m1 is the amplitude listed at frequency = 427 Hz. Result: 7.5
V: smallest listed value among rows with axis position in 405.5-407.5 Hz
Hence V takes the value 6.21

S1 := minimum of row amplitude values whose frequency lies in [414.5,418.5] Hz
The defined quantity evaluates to 6.68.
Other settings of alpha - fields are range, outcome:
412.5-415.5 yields 6.84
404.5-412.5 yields 5.95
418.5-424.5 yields 5.74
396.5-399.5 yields 5.86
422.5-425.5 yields 6.13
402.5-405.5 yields 5.83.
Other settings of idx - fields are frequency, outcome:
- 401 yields 5.87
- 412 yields 6.88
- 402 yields 5.79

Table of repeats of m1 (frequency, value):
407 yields 6.35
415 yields 7.33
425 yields 6.93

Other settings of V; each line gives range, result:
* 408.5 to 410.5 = 6.4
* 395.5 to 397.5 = 5.8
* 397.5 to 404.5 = 5.79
